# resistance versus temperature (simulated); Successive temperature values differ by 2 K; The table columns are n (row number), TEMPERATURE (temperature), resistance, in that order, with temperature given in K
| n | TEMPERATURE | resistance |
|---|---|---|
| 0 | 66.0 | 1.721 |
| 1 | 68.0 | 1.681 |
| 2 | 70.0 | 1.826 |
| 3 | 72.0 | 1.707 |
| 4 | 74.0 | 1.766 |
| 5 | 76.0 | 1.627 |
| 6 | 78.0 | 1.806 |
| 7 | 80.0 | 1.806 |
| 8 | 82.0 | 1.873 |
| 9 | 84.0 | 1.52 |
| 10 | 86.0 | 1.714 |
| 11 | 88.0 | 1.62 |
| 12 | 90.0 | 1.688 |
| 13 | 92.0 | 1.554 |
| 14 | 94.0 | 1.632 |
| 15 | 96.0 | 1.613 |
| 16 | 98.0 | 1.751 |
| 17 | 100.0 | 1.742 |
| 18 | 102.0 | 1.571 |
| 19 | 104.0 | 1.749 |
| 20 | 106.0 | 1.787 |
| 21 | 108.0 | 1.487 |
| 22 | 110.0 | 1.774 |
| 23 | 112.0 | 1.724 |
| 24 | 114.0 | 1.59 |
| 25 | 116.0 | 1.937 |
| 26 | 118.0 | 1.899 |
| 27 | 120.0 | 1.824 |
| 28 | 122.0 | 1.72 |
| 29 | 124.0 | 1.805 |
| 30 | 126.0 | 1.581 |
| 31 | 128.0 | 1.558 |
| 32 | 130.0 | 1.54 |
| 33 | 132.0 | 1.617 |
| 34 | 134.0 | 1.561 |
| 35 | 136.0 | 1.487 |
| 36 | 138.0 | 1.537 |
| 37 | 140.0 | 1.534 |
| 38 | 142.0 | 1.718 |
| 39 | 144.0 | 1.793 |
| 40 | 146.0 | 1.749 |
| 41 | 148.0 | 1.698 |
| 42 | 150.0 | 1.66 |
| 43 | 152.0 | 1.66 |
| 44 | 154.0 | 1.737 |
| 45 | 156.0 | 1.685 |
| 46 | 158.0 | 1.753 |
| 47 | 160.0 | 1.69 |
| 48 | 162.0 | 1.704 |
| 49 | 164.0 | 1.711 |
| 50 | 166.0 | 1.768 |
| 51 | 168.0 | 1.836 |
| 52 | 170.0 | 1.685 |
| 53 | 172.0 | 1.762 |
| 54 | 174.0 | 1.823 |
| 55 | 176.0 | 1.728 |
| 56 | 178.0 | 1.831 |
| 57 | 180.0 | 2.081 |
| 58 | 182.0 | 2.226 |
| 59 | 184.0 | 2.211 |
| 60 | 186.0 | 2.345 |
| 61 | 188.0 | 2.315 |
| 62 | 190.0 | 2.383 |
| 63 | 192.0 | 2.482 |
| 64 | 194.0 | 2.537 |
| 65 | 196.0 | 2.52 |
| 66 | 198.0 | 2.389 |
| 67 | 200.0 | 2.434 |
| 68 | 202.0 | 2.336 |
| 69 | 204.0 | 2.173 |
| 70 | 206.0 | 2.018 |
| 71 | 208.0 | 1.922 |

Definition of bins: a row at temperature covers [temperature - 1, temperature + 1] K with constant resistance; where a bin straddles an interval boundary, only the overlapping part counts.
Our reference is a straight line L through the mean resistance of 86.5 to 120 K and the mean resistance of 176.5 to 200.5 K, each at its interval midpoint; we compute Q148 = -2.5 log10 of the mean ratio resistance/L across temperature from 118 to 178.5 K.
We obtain 0.19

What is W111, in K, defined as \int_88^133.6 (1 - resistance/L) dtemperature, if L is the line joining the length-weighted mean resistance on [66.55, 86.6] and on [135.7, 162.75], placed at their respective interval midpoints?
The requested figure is 0.6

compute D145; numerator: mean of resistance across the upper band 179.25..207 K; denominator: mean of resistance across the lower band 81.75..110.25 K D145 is 1.4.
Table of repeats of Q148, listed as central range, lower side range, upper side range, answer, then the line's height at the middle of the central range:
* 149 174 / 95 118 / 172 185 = 0.11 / 1.91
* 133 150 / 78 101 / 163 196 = 0.16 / 1.9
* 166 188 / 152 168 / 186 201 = 0.07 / 2.08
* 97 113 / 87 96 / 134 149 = -0.05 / 1.63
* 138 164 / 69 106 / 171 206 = 0.19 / 2.02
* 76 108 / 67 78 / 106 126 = 0.03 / 1.74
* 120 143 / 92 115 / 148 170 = 0.05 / 1.69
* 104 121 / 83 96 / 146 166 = -0.07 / 1.65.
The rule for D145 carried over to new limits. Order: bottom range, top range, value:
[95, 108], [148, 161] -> 1.01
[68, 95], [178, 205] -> 1.36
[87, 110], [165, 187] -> 1.17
